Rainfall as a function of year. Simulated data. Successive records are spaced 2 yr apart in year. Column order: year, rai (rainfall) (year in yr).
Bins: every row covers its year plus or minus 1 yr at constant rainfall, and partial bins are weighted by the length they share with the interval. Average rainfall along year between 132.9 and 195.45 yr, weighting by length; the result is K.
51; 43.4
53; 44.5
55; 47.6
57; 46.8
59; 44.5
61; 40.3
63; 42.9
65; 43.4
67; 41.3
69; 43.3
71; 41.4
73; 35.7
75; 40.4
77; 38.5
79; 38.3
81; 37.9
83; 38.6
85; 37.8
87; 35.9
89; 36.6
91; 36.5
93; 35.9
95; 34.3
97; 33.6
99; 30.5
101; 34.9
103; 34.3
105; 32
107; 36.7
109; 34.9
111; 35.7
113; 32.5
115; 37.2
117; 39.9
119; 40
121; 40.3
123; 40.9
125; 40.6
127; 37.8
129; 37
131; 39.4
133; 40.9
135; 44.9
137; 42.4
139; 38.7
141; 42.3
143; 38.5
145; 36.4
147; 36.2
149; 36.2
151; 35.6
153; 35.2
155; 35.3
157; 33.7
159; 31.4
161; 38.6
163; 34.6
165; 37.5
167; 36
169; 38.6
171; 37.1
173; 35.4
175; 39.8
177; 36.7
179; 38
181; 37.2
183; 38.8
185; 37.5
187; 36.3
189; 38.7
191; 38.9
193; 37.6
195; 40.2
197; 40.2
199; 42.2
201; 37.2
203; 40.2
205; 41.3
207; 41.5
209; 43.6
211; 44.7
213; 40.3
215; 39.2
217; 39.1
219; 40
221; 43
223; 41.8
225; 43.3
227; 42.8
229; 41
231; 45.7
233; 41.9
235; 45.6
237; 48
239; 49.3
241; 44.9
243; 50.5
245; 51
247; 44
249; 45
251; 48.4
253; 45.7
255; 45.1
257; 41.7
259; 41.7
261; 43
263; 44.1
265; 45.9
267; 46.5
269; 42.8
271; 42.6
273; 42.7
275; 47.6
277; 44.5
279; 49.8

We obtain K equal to 37.6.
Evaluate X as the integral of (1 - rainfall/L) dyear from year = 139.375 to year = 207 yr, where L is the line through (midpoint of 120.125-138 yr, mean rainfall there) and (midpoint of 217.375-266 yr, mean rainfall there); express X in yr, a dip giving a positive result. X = 7.2 yr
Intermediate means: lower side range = 40.5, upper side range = 44.7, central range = 37.6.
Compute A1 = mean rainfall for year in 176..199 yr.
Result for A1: 38.4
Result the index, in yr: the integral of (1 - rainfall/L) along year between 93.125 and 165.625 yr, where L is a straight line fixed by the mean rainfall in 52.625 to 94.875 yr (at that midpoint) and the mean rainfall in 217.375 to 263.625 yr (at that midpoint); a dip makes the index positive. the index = 8.2 yr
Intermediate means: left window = 40.2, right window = 44.6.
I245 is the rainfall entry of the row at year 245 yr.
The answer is 51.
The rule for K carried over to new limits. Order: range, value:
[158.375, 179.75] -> 36.8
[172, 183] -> 37.5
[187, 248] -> 42.5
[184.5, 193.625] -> 37.8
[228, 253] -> 46.3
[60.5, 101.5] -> 38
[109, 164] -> 37.8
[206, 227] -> 41.7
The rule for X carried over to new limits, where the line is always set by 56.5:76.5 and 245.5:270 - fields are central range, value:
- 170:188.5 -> 2.6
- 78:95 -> 2.0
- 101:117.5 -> 2.8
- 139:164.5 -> 4.0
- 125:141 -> 0.9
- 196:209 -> 0.9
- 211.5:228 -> 1.0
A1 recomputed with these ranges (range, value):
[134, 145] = 40.9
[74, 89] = 38.1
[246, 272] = 44.3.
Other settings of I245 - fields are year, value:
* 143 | 38.5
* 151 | 35.6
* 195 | 40.2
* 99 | 30.5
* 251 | 48.4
